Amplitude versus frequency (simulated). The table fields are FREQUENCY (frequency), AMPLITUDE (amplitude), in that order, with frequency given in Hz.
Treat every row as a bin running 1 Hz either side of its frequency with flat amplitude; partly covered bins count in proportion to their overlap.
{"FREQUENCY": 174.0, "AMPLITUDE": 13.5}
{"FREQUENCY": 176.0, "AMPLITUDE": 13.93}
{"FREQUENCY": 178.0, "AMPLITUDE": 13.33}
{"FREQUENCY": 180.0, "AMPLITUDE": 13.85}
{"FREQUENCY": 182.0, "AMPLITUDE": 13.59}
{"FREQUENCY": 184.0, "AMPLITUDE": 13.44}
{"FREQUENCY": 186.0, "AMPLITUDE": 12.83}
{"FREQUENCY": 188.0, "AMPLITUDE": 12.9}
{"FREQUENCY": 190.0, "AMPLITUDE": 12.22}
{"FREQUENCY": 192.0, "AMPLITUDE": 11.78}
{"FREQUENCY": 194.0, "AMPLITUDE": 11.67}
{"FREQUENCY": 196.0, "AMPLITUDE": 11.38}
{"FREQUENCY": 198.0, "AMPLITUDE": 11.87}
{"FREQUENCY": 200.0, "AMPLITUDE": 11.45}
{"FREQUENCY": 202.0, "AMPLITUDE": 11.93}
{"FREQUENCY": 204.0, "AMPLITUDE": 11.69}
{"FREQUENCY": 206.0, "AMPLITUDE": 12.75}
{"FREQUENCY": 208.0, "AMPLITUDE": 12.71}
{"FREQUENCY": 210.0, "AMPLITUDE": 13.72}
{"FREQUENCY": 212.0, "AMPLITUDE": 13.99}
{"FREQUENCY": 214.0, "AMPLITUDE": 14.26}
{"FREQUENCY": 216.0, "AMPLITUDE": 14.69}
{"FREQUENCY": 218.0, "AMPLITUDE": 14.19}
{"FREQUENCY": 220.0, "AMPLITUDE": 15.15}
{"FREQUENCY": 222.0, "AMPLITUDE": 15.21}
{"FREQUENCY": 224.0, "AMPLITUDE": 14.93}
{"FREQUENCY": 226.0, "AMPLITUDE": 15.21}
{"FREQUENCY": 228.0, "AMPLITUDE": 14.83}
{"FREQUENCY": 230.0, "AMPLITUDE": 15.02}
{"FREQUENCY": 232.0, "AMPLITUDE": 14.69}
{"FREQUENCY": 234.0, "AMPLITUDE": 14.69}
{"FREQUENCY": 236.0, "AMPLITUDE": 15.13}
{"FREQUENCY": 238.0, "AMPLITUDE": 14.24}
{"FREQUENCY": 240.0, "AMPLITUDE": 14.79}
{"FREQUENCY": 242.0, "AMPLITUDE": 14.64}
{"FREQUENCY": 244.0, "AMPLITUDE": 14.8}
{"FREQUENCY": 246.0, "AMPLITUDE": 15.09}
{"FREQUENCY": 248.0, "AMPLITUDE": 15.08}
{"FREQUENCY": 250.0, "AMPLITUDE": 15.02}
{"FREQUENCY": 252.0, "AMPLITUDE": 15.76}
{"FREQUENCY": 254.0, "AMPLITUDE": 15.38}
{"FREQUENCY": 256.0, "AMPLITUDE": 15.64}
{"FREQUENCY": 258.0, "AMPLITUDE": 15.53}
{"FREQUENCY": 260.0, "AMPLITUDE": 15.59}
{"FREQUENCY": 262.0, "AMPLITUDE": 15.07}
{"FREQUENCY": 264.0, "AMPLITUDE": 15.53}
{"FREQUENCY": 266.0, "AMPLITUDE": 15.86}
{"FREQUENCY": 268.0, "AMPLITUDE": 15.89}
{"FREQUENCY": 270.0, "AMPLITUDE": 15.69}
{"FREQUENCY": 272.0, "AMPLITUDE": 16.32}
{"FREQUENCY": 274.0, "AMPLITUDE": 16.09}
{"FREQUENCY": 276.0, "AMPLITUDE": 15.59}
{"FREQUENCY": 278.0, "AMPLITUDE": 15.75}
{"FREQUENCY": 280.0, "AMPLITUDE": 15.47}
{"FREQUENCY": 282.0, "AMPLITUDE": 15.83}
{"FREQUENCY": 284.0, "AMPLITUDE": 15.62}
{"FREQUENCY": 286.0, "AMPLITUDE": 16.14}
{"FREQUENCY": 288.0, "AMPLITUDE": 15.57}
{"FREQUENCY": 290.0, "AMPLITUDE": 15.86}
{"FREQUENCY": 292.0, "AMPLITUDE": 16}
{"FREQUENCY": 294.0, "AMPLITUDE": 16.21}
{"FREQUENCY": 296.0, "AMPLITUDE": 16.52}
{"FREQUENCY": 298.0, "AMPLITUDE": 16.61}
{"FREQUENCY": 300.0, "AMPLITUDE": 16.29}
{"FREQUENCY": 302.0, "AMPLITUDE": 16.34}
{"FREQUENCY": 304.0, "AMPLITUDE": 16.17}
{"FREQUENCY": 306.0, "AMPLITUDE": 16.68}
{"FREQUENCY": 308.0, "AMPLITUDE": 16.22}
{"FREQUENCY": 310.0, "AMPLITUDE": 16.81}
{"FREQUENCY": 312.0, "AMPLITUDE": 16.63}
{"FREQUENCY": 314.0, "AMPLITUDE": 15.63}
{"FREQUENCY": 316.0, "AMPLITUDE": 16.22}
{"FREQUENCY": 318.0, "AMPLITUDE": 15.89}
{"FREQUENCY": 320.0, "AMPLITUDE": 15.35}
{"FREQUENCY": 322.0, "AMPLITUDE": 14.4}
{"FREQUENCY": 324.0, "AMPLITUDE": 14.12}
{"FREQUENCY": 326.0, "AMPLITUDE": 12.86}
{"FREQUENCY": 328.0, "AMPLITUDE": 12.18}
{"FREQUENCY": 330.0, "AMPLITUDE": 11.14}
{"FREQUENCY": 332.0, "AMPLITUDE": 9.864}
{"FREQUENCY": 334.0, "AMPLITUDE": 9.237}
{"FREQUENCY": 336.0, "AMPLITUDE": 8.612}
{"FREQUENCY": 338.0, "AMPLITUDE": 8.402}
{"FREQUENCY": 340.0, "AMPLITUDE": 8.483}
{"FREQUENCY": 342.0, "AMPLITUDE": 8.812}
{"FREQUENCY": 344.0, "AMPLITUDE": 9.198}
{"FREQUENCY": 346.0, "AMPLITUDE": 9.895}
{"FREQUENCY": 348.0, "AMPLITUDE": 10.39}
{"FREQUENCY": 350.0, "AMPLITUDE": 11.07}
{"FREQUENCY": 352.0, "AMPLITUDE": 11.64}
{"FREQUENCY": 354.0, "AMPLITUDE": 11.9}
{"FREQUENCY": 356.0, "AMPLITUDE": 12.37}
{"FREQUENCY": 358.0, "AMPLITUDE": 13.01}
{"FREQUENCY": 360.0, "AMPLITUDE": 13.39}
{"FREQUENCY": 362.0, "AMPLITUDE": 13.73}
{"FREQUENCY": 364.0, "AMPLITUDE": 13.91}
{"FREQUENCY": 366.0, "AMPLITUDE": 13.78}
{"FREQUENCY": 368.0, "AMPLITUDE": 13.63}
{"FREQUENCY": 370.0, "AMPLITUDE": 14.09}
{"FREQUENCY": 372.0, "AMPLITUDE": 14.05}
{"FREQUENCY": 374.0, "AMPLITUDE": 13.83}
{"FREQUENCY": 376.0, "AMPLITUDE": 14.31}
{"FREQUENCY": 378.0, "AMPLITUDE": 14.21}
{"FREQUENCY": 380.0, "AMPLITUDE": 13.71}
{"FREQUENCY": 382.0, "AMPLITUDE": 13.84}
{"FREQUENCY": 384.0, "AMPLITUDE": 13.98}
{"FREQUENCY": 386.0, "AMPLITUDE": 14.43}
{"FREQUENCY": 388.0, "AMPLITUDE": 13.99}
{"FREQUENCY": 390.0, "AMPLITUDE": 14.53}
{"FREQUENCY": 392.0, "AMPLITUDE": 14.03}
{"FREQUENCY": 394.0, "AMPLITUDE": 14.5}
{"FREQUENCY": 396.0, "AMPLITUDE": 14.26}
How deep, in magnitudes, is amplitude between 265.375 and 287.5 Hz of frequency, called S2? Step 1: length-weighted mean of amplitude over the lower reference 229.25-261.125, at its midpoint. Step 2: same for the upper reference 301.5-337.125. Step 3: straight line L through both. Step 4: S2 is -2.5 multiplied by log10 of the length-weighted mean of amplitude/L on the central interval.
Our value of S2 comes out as -0.08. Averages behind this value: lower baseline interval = 15.1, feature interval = 15.8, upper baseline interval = 14.1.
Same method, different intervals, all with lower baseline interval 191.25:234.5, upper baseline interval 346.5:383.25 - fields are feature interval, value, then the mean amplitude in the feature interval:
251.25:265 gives -0.157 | 15.5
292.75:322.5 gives -0.213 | 16.2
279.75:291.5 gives -0.183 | 15.8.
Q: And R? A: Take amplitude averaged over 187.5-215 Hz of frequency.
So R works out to 12.4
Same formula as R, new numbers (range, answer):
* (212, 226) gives 14.7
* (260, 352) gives 14.2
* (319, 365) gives 11.5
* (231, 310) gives 15.6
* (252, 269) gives 15.6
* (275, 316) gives 16.1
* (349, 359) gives 12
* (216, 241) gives 14.8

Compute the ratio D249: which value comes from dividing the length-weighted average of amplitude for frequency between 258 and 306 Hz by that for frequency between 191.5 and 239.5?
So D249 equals 1.2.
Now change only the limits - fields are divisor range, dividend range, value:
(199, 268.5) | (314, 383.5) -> 0.86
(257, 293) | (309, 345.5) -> 0.79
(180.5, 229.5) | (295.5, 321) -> 1.22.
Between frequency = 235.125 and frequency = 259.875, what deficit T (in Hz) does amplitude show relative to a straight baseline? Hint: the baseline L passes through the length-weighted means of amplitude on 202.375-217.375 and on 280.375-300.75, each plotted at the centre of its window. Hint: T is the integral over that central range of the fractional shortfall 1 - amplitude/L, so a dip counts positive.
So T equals -0.8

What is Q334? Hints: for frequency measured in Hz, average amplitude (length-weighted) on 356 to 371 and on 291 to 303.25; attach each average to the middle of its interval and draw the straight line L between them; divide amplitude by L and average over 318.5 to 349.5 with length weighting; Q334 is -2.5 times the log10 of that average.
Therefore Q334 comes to 0.33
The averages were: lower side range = 16.3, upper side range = 13.6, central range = 10.9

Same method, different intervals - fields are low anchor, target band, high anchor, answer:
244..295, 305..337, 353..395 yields 0.067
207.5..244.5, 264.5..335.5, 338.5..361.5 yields -0.218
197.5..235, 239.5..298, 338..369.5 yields -0.200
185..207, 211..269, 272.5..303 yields -0.083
